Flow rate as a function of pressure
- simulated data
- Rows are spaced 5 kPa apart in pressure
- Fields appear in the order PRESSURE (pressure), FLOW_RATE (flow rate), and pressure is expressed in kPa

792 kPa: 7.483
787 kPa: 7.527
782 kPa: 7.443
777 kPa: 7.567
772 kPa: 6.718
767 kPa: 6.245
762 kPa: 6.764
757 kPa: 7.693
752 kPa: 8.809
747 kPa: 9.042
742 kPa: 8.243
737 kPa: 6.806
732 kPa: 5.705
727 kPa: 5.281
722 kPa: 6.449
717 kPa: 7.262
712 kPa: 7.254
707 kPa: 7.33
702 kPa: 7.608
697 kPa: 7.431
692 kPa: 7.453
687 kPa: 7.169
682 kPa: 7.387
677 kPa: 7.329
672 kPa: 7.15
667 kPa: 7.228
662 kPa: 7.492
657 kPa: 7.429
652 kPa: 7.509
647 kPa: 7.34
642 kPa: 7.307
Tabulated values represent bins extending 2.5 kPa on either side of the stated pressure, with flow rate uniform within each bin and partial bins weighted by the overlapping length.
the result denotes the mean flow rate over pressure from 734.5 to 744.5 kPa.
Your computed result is 7.52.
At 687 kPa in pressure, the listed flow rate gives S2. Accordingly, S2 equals 7.169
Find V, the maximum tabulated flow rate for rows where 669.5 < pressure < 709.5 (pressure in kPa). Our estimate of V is 7.608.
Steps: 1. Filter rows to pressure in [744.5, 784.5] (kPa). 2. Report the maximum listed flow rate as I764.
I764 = 9.042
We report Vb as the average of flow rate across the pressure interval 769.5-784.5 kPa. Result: 7.24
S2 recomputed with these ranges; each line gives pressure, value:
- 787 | 7.527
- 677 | 7.329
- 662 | 7.492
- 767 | 6.245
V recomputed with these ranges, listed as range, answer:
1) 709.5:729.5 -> 7.262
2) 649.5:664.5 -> 7.509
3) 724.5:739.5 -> 6.806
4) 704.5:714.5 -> 7.33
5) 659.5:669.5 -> 7.492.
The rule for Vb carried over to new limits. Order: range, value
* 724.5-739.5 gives 5.93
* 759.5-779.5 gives 6.82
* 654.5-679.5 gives 7.33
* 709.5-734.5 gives 6.39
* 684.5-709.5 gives 7.4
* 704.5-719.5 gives 7.28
